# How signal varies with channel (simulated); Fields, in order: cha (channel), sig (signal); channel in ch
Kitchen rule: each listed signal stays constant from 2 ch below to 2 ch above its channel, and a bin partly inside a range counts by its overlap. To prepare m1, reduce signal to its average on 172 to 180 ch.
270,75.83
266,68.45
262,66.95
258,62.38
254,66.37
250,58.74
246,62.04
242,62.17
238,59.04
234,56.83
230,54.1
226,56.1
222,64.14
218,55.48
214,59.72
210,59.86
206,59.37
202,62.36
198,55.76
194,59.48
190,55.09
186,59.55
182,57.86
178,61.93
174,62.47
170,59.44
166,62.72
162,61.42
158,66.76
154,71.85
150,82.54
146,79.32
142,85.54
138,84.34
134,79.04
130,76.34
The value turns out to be 62.2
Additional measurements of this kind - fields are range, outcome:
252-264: 65.2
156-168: 63.6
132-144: 83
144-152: 80.9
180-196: 58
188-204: 58.2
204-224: 59.7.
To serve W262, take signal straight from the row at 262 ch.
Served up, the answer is 66.95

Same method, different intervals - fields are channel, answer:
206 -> 59.37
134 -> 79.04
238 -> 59.04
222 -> 64.14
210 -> 59.86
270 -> 75.83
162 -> 61.42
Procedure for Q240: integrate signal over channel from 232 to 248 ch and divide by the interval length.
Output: 60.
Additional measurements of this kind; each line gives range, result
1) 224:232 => 55.1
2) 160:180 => 61.6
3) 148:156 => 77.2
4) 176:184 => 59.9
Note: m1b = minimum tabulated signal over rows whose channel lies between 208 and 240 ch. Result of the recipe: 54.1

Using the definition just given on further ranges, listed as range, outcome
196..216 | 55.76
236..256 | 58.74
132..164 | 61.42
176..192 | 55.09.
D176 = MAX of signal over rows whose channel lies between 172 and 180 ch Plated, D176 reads 62.47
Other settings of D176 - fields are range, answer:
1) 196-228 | 64.14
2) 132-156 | 85.54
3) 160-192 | 62.72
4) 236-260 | 66.37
